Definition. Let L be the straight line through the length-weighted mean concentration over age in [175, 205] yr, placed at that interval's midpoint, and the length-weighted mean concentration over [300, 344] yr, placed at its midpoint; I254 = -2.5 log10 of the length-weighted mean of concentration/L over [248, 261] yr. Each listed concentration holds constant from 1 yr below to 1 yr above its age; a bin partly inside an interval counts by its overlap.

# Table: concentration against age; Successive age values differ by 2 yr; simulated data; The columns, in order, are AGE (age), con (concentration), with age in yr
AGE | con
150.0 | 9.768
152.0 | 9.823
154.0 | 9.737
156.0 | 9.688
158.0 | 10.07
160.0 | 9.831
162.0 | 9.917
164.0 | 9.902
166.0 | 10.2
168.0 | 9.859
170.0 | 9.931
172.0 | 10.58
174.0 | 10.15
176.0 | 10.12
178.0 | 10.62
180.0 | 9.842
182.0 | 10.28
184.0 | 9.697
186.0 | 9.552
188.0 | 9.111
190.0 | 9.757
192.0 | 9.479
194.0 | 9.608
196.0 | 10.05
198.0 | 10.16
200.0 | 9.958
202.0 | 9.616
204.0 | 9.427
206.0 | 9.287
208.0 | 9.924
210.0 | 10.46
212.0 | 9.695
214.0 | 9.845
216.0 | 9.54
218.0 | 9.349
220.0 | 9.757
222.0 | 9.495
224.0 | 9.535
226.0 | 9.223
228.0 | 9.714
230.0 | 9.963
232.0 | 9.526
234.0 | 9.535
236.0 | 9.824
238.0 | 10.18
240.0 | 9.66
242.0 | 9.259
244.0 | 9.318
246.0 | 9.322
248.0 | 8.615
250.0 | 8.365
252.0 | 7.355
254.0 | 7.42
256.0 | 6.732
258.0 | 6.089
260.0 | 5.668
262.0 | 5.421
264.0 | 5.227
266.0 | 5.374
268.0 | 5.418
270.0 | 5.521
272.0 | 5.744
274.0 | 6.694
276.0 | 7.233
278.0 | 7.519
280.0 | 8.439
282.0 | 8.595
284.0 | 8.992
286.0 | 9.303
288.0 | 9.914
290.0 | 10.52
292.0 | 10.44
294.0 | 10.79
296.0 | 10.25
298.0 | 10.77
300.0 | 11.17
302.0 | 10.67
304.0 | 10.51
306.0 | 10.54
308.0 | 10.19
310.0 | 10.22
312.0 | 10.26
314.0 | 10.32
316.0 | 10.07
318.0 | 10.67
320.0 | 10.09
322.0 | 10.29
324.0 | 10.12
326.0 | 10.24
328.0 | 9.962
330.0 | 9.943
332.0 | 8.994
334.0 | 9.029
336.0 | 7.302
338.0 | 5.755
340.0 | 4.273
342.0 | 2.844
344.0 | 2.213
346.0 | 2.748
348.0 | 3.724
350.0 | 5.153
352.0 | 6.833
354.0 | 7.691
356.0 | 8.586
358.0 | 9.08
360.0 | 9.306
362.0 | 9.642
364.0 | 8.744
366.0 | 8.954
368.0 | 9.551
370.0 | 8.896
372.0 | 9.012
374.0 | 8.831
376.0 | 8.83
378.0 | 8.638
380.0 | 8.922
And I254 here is 0.315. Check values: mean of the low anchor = 9.82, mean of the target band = 7.07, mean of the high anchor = 9.04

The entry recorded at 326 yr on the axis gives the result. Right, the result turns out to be 10.24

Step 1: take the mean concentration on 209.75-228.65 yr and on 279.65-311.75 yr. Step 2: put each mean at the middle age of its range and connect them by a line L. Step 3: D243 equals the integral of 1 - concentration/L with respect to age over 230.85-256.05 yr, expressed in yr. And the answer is 2.16 yr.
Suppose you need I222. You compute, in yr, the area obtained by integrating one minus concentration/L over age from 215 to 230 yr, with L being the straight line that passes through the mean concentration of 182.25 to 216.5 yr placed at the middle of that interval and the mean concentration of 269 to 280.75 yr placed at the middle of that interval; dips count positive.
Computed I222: -1.2 yr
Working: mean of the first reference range 9.73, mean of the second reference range 6.82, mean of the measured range 9.55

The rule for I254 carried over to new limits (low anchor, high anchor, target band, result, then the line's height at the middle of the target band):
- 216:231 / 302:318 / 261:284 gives 0.46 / 10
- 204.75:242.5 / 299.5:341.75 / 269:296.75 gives 0.12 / 9.52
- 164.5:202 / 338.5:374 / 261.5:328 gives -0.14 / 8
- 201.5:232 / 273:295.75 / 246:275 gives 0.38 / 9.22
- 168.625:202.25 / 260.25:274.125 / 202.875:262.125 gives -0.21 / 7.41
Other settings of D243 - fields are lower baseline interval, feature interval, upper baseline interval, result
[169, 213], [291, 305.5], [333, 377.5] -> -4.58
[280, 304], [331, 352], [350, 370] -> 8.67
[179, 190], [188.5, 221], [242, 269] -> -2.94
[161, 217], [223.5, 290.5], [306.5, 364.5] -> 7.36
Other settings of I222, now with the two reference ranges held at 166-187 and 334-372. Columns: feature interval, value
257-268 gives 3.83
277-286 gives -0.37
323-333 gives -3.47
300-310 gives -3.61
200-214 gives -0.36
